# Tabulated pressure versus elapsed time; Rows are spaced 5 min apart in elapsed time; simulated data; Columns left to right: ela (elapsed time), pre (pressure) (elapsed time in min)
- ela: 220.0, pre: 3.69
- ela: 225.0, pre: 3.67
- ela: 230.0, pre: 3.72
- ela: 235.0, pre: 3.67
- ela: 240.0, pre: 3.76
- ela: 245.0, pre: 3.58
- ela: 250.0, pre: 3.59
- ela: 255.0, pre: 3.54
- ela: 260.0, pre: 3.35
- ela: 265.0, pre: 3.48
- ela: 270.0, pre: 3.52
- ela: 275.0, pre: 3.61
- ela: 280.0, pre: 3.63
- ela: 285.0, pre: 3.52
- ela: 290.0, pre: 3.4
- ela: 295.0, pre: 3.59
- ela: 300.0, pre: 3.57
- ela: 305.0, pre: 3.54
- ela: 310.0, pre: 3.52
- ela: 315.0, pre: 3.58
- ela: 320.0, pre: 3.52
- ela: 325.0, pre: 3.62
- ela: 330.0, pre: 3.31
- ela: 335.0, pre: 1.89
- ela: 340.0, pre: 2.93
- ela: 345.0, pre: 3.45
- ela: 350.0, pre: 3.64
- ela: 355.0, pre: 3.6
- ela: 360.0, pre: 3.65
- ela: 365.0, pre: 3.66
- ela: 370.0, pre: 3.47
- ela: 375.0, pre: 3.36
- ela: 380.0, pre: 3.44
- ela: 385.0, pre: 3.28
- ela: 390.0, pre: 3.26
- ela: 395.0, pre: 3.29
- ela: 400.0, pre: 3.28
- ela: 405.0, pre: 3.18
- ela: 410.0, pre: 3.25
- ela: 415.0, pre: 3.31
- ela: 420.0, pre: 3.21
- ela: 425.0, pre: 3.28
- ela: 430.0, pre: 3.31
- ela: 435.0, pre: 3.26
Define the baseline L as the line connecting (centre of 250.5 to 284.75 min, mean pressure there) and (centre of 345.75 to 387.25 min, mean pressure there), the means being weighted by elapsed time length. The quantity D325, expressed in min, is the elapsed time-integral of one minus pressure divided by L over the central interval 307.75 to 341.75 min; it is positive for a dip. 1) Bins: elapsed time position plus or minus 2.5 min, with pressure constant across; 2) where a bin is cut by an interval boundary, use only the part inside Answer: 3.1 min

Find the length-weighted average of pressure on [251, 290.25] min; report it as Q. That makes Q 3.52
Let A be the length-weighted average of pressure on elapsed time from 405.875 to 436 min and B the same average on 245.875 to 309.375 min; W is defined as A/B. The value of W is 0.9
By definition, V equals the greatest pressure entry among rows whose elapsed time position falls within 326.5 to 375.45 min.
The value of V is 3.66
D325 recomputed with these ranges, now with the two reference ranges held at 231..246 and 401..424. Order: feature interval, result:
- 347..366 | -1.4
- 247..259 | 0.4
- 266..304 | 0.2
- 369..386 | -0.3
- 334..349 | 2.1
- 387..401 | 0.1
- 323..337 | 2.0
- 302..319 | -0.2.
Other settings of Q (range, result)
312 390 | 3.36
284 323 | 3.53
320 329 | 3.54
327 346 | 2.87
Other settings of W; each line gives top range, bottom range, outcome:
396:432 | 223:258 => 0.90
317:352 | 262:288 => 0.90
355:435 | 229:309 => 0.94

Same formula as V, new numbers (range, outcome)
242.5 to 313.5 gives 3.63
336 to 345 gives 3.45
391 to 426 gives 3.31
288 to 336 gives 3.62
